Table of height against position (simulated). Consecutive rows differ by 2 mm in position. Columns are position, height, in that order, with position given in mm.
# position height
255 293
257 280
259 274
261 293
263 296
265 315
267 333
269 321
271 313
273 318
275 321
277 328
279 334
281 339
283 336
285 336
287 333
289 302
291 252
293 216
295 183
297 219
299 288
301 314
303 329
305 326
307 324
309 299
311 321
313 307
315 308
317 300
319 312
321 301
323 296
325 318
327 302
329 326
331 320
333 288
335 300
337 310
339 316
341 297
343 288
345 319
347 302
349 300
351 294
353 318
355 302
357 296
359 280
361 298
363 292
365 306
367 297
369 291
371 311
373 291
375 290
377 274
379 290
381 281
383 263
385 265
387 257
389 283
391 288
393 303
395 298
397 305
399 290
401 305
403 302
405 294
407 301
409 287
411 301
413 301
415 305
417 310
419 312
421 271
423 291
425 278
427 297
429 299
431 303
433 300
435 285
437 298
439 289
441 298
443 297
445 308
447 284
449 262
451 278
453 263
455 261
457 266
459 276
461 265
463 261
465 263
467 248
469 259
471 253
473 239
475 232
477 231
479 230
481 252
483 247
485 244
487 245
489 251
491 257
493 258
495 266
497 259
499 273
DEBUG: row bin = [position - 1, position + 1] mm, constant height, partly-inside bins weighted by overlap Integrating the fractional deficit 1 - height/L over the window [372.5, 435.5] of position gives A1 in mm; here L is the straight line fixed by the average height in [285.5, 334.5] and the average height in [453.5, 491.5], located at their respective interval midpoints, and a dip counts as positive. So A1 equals -5.0 mm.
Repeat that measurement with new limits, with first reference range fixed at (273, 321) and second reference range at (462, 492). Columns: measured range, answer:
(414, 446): -4.3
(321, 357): -2.0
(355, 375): -1.0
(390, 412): -2.2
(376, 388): 0.2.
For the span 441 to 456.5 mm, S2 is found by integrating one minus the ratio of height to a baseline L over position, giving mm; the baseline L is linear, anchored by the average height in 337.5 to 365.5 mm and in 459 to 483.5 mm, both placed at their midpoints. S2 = -1.23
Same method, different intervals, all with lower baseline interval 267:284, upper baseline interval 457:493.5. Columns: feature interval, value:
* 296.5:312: 0.51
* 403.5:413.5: -0.75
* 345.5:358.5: -0.18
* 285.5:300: 2.78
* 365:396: 0.08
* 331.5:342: 0.01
